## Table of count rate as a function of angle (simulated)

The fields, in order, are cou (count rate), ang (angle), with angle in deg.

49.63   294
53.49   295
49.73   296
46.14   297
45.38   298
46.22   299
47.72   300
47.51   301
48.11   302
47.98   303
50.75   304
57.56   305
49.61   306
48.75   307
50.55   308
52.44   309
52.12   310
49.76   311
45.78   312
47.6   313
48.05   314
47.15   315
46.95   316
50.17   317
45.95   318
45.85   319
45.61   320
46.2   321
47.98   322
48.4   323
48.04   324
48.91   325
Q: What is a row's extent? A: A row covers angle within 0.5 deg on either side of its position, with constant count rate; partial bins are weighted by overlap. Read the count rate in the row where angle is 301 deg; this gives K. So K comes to 47.51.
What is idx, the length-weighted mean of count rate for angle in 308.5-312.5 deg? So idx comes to 50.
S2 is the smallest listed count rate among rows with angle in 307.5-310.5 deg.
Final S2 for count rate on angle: 50.55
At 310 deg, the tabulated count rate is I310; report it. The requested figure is 52.12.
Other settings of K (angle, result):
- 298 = 45.38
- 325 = 48.91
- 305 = 57.56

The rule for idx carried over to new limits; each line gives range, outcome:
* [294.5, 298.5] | 48.7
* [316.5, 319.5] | 47.3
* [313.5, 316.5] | 47.4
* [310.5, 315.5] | 47.7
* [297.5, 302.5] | 47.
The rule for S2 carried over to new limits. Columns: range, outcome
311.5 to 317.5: 45.78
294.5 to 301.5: 45.38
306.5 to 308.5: 48.75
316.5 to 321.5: 45.61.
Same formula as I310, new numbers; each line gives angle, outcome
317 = 50.17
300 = 47.72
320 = 45.61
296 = 49.73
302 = 48.11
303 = 47.98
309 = 52.44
